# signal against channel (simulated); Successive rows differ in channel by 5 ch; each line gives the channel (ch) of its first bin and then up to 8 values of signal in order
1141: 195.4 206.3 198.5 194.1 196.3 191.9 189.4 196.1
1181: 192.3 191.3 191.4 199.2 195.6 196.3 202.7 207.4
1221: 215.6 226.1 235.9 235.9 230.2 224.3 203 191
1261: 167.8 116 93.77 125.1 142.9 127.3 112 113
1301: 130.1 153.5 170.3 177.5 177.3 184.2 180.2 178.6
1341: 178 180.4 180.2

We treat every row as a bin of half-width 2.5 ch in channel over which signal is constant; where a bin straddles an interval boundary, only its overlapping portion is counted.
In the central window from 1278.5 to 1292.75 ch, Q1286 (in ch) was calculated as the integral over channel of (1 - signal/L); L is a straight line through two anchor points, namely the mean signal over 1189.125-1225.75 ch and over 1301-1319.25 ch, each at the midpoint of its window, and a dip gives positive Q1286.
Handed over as 3.6 ch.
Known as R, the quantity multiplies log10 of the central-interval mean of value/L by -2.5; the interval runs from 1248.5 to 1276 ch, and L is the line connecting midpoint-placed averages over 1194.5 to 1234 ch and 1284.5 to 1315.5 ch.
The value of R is 0.13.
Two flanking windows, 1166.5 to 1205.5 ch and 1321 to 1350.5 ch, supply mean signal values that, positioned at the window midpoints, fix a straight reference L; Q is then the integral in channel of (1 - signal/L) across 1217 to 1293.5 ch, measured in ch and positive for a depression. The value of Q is 4.39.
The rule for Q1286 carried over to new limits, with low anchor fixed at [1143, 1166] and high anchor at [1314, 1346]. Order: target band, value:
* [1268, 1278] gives 4.1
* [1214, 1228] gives -1.9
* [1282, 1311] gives 8.1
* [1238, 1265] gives -1.6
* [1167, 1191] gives 0.4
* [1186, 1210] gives -0.3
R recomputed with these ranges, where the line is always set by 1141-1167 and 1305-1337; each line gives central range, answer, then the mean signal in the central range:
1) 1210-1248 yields -0.19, 223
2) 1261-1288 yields 0.40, 125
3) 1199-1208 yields -0.03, 196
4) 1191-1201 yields -0.02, 196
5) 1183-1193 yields 0.01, 191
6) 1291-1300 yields 0.47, 116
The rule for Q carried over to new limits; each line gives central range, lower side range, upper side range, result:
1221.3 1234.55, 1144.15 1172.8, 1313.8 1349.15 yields -2.8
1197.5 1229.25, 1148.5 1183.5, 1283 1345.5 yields -4.4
